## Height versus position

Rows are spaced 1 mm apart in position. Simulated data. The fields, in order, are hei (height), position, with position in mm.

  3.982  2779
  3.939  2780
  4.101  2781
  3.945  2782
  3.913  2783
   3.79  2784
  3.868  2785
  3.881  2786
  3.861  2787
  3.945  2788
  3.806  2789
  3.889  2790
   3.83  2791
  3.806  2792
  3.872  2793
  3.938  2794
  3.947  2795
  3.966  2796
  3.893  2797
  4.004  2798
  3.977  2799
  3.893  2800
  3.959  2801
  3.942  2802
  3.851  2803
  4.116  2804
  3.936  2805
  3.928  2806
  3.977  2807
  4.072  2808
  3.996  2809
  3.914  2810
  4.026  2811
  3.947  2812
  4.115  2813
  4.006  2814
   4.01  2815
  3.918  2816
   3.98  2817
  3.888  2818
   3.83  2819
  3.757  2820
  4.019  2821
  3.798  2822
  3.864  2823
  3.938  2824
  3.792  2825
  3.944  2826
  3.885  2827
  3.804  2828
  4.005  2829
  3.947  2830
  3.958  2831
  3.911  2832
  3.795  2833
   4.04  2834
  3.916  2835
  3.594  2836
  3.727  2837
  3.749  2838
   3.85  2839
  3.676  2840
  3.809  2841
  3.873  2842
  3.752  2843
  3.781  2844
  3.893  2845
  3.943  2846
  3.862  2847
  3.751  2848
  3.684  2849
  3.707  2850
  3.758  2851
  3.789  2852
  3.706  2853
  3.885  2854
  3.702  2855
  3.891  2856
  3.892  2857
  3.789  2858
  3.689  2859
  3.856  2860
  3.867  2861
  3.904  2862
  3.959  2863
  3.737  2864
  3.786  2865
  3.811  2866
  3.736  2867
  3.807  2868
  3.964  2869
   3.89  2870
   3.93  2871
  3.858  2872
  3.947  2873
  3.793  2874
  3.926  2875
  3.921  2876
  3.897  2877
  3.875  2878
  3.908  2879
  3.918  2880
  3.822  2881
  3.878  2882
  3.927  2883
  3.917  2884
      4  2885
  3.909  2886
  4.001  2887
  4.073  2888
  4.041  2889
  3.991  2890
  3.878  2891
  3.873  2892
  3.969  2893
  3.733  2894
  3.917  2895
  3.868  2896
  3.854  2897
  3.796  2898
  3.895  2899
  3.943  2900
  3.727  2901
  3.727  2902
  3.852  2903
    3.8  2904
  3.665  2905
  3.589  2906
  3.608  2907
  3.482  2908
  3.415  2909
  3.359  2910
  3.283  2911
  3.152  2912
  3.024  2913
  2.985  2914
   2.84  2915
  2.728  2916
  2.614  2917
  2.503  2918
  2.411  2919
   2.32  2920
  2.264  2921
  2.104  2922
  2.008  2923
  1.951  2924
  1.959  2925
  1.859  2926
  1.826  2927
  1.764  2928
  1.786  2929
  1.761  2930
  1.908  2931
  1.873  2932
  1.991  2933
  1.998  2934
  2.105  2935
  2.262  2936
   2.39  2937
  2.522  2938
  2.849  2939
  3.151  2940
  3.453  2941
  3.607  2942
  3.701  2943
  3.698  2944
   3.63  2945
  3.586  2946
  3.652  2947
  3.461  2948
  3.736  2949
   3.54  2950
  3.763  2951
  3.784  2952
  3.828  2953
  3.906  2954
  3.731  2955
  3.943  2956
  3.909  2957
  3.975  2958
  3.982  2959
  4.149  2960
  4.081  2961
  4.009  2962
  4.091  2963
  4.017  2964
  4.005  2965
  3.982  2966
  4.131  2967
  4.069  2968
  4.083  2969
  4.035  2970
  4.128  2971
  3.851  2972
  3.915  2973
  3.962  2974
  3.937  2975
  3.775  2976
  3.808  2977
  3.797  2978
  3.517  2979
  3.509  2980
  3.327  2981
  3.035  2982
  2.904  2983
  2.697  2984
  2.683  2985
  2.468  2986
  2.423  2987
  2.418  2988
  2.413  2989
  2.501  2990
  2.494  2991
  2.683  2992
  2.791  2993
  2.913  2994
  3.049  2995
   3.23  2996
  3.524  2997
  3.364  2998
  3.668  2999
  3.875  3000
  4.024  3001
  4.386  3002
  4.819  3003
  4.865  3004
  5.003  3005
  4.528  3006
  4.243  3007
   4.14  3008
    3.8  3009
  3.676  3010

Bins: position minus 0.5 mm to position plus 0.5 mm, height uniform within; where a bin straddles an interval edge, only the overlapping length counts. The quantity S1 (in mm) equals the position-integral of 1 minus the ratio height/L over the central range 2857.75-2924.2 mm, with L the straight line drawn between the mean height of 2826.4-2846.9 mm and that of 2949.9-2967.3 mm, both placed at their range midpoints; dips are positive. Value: 5.24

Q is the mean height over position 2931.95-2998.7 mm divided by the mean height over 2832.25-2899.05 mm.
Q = 0.9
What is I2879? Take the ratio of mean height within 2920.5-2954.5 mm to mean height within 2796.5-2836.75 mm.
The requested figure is 0.7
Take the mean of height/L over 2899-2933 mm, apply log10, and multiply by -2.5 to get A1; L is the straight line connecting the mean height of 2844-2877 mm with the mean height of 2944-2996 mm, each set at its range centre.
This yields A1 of 0.31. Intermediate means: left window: 3.83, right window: 3.53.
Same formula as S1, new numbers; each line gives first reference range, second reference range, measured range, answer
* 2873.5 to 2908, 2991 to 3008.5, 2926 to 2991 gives 9.21 mm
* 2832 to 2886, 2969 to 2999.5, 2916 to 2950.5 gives 8.71 mm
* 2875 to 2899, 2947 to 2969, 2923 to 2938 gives 7.40 mm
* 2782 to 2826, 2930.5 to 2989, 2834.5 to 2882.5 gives -1.04 mm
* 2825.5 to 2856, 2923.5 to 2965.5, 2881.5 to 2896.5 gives -1.86 mm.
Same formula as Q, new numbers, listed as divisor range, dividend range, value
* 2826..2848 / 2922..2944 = 0.61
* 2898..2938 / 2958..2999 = 1.27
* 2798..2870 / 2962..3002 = 0.89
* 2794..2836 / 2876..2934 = 0.82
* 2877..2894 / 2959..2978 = 1.02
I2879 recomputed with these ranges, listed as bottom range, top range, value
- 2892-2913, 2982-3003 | 0.84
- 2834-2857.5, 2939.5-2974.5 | 1.01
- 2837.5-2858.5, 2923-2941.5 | 0.58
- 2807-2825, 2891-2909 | 0.96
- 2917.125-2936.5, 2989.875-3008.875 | 1.82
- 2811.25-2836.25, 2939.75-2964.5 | 0.97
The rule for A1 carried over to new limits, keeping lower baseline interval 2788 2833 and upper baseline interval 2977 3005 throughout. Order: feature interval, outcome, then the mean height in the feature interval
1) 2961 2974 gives -0.196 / 4.03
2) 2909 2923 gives 0.283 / 2.74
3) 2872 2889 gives -0.070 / 3.92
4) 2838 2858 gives -0.002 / 3.8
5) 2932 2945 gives 0.229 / 2.81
